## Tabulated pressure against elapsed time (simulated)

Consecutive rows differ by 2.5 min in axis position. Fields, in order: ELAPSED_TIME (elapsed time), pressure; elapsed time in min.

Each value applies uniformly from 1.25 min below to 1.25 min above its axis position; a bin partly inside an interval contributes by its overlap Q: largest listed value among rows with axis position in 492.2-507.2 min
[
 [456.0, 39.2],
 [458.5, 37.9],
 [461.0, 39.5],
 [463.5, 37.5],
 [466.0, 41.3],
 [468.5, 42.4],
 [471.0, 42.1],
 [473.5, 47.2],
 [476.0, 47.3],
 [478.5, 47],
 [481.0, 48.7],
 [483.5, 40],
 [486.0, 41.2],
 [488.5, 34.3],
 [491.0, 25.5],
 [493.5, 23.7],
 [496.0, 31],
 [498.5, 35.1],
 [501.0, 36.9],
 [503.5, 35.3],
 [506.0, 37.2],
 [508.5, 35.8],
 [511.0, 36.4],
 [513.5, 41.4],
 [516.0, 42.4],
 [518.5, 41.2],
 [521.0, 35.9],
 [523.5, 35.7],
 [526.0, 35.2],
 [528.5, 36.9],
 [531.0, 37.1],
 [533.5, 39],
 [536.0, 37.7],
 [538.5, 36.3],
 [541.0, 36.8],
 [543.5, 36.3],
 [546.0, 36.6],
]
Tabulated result 37.2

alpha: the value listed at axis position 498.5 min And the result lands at 35.1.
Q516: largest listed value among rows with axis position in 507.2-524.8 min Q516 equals 42.4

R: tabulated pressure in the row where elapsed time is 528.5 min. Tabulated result 36.9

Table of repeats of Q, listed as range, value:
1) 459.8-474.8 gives 47.2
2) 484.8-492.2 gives 41.2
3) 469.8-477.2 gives 47.3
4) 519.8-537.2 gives 39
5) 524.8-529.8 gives 36.9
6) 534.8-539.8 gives 37.7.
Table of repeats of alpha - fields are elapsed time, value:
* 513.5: 41.4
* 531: 37.1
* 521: 35.9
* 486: 41.2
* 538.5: 36.3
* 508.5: 35.8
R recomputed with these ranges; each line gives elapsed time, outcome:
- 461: 39.5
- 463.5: 37.5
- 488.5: 34.3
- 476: 47.3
